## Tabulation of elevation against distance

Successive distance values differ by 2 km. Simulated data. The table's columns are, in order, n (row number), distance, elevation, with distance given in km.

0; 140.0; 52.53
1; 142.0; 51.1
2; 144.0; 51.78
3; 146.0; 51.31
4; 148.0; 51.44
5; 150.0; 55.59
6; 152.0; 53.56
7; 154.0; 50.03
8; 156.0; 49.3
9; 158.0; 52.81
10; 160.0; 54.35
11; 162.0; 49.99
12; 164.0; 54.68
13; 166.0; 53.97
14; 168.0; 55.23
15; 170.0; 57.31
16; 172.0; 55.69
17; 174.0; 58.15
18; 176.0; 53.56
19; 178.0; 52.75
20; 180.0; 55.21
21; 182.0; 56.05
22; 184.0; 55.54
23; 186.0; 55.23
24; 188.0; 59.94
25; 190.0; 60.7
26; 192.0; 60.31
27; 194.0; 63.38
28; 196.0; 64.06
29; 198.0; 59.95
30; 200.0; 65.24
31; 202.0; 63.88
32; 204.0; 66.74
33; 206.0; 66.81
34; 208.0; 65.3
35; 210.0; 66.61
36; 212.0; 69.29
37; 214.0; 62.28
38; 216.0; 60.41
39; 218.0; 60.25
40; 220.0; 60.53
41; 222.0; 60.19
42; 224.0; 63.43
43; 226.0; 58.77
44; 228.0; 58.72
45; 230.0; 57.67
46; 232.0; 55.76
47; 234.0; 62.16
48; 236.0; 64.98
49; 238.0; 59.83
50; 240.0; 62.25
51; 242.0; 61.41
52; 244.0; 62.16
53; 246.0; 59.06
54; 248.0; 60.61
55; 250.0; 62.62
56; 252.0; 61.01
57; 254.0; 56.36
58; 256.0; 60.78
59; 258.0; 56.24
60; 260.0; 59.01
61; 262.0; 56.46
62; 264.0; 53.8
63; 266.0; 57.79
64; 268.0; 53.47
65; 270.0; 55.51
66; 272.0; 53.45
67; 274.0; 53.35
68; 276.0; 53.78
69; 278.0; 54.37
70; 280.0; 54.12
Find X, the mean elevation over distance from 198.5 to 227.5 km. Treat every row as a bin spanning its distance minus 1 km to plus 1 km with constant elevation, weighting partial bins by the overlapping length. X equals 63.4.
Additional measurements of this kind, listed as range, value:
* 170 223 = 60.6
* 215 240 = 60.3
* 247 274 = 57.3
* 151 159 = 51.4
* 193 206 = 64.1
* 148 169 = 52.9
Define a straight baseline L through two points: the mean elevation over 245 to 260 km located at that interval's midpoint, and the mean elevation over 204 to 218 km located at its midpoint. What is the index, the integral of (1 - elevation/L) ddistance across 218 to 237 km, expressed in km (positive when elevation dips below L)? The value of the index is 0.8 km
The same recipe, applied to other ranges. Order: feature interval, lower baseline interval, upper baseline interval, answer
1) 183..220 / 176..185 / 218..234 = -3.59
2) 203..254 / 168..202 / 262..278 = -4.88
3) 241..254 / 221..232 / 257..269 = -0.74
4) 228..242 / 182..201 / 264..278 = -0.81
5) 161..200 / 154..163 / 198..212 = 0.65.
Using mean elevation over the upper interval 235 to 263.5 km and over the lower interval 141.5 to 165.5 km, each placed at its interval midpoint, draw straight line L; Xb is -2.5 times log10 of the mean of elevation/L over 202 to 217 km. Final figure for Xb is -0.15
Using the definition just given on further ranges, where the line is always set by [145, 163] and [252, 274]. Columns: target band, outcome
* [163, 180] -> -0.05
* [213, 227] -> -0.12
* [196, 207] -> -0.19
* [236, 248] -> -0.11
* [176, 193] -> -0.07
